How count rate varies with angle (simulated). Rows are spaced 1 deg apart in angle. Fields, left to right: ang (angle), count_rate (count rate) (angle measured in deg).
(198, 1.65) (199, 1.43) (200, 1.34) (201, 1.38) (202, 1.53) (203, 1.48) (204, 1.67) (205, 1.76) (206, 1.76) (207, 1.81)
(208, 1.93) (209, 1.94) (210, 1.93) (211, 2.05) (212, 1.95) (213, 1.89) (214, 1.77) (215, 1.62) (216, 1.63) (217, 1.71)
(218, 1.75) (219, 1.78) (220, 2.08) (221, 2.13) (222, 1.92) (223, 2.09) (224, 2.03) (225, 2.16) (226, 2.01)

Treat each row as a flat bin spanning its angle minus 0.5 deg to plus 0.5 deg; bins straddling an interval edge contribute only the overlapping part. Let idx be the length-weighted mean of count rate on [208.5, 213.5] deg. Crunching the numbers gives 1.95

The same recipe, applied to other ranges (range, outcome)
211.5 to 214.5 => 1.87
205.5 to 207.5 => 1.79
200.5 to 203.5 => 1.46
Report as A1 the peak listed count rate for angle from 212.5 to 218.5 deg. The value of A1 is 1.89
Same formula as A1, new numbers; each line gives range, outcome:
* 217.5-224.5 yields 2.13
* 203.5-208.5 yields 1.93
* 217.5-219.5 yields 1.78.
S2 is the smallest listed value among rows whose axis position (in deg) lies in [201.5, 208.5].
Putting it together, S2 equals 1.48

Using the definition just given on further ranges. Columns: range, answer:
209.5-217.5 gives 1.62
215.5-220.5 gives 1.63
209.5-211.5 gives 1.93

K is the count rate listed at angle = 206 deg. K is 1.76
